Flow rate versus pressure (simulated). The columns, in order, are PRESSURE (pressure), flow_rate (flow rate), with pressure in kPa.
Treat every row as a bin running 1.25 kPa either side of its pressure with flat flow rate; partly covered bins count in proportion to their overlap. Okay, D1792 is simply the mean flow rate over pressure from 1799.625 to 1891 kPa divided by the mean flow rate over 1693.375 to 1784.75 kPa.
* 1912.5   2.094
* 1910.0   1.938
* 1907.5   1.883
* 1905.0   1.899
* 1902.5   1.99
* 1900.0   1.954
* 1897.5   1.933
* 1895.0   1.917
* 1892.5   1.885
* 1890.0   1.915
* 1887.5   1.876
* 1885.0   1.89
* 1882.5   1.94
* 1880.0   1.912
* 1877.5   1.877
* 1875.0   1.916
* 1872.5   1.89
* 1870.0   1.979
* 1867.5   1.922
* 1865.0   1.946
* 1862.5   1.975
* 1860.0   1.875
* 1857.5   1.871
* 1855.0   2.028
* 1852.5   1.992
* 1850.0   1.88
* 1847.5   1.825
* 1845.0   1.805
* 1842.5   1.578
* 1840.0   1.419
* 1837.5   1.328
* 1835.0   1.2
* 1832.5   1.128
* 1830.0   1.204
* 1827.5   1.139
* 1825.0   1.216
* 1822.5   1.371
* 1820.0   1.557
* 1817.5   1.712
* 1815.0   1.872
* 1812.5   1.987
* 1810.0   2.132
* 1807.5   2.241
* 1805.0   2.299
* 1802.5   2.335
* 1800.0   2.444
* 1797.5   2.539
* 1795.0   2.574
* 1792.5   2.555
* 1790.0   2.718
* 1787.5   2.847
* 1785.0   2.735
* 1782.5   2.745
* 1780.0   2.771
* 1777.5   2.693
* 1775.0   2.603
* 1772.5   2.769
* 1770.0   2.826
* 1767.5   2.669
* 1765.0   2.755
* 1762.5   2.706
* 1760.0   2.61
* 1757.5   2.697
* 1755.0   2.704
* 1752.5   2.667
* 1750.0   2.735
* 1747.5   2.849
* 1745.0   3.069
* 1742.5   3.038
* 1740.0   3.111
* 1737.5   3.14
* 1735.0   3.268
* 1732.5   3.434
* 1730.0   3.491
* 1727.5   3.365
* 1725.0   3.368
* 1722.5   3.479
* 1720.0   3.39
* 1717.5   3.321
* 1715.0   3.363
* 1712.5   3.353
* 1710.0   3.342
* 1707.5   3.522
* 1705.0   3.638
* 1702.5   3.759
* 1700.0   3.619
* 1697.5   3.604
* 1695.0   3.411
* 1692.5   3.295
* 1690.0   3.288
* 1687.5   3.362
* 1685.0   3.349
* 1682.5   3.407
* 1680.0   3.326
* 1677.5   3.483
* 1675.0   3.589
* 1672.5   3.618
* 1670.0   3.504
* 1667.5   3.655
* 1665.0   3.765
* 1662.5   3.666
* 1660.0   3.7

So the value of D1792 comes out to 0.58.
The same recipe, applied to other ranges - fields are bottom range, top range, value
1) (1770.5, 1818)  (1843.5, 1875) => 0.77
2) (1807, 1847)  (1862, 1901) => 1.24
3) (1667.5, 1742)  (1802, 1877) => 0.51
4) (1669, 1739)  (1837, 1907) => 0.55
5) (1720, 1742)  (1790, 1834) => 0.58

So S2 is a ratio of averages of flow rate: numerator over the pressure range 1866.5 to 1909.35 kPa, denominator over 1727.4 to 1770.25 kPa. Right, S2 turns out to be 0.65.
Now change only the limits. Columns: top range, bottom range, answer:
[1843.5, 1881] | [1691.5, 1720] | 0.55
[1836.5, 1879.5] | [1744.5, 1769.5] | 0.67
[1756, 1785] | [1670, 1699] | 0.79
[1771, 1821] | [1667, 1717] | 0.70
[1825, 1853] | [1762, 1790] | 0.54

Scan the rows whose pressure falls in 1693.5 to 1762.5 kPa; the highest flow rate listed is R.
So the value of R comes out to 3.759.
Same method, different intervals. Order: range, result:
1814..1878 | 2.028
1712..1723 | 3.479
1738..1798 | 3.111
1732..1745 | 3.434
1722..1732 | 3.491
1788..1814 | 2.718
